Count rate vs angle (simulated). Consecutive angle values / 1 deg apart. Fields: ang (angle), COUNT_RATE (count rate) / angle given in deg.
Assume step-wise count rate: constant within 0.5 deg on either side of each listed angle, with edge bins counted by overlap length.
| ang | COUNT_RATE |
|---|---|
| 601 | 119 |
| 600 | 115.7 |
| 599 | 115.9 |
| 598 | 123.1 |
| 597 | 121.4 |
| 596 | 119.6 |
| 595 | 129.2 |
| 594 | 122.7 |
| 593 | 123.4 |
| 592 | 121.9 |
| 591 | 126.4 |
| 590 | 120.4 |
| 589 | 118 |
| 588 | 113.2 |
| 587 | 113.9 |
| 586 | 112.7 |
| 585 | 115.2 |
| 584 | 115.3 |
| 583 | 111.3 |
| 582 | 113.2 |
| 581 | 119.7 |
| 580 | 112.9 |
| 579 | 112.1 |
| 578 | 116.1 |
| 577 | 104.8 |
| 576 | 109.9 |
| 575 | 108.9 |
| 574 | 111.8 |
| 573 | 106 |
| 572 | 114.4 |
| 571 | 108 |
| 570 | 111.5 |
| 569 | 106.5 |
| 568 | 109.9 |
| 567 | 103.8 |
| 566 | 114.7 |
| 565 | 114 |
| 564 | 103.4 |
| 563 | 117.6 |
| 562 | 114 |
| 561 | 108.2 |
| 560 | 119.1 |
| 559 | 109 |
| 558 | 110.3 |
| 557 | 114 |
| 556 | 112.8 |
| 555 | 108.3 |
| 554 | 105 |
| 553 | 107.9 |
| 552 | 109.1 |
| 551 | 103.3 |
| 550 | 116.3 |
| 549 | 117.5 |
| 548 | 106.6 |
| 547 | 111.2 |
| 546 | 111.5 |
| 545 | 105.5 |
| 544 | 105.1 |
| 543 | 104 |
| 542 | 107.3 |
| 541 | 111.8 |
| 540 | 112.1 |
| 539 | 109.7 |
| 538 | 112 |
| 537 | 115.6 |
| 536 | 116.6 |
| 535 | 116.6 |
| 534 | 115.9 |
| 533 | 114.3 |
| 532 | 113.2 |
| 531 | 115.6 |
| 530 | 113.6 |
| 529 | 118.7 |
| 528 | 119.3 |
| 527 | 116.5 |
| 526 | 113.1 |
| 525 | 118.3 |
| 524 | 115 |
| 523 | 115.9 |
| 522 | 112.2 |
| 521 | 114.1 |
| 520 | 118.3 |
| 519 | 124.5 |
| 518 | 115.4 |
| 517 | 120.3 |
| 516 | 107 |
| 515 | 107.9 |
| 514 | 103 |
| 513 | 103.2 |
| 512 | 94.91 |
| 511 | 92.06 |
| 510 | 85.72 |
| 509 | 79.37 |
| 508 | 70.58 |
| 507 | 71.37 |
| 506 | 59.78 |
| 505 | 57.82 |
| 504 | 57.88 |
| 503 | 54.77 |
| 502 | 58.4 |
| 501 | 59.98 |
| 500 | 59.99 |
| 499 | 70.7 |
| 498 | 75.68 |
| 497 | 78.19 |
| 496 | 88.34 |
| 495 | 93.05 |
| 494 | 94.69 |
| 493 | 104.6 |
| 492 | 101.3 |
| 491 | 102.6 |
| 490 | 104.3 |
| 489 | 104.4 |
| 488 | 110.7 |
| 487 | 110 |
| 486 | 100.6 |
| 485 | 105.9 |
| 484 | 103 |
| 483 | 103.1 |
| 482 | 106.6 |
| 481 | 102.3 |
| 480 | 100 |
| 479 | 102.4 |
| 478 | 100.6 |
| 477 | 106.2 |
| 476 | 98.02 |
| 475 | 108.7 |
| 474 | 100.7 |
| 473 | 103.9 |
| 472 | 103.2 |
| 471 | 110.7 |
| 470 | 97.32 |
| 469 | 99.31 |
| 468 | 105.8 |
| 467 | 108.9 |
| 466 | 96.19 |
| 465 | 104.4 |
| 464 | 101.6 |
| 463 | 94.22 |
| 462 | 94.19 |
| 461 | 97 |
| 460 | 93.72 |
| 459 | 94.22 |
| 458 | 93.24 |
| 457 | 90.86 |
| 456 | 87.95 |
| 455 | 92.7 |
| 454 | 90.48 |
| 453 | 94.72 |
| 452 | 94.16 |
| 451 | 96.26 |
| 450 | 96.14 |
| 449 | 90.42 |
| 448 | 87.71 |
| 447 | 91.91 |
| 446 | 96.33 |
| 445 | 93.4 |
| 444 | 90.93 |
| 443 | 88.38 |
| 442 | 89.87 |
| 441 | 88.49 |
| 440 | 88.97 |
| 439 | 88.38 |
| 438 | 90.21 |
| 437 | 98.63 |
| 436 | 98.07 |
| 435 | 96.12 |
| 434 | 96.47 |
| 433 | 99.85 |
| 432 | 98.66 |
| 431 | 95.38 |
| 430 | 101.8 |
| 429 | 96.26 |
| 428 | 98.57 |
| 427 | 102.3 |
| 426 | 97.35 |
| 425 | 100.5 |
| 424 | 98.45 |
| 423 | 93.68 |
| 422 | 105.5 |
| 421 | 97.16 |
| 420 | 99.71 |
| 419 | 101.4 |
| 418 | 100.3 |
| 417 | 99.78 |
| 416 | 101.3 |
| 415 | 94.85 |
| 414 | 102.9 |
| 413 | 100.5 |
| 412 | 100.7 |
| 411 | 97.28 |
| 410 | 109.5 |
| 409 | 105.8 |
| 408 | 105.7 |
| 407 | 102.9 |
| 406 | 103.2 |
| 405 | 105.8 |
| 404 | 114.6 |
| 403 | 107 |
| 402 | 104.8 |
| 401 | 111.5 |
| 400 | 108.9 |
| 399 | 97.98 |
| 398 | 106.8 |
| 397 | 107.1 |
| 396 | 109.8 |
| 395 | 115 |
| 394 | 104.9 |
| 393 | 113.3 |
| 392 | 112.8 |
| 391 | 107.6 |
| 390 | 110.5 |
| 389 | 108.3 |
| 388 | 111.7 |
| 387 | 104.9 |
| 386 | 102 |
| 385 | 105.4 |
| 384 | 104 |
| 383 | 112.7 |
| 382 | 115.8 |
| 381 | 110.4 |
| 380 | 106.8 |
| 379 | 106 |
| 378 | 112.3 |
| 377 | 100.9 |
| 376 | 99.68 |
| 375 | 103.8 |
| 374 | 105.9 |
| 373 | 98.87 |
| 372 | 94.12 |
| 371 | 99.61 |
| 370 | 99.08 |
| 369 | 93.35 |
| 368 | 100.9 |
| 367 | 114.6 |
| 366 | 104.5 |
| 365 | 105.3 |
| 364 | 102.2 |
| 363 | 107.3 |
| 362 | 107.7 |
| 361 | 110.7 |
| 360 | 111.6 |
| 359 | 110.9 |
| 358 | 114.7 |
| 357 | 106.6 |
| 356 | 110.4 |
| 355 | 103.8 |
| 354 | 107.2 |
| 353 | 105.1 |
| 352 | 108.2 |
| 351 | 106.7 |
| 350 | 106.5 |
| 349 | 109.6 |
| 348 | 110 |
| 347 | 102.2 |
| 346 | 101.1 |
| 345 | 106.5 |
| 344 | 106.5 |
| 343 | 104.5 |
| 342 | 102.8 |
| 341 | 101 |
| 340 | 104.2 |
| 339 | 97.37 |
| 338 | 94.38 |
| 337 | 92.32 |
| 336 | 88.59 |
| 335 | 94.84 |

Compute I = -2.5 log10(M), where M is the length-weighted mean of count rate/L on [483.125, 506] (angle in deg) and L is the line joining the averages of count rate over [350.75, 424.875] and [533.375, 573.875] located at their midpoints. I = 0.26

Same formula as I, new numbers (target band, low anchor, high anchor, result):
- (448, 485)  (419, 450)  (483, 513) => -0.101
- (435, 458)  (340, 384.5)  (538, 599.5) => 0.178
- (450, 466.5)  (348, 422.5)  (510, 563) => 0.146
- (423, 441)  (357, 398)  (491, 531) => 0.057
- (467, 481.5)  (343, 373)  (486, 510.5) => -0.197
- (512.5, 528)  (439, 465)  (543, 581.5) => -0.100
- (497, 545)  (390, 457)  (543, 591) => 0.089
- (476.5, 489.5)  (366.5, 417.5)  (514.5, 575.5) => 0.052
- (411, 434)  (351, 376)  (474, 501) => 0.021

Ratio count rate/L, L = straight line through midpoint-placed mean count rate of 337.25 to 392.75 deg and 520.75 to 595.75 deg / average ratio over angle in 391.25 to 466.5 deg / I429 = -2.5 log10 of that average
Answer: 0.10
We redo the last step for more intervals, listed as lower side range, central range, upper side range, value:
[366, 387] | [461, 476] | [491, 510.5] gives -0.22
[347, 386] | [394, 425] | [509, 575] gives 0.04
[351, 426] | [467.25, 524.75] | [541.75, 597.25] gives 0.15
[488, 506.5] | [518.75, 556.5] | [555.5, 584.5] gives -0.16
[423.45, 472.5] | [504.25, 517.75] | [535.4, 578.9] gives 0.18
